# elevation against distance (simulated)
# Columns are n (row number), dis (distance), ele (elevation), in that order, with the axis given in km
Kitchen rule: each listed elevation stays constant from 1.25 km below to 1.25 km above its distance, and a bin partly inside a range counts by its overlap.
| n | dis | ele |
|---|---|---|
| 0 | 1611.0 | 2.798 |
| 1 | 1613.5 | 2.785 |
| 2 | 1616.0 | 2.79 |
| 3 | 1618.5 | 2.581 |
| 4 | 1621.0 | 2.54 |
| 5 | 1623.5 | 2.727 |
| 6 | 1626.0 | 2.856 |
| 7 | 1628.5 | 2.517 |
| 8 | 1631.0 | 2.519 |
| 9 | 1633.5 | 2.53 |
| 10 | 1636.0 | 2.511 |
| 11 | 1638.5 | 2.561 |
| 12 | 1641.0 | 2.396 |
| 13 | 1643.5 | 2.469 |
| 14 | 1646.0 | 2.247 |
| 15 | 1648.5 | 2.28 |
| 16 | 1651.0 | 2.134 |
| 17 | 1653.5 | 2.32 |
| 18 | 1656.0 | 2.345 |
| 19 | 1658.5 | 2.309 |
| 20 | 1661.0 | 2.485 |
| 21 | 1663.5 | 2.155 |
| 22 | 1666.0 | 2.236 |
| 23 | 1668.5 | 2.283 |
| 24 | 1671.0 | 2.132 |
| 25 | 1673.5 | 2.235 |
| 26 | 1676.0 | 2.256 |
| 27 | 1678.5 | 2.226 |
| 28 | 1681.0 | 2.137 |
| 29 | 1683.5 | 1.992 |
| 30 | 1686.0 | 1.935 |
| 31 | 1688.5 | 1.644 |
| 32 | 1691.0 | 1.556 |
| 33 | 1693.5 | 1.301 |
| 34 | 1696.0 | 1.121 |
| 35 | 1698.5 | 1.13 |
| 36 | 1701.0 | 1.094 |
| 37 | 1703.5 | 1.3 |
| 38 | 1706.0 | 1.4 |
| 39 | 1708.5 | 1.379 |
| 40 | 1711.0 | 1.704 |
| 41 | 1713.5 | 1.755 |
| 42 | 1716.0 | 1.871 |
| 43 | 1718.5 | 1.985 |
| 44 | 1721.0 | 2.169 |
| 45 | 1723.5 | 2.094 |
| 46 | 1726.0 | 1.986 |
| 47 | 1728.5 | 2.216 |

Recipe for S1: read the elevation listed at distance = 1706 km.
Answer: 1.4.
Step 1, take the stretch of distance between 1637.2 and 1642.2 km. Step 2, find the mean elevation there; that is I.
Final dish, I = 2.48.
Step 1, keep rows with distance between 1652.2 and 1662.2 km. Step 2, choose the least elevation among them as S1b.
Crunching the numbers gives 2.309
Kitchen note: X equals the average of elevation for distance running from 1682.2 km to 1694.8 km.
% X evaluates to 1.69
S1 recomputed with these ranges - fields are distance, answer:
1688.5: 1.644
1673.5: 2.235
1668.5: 2.283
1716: 1.871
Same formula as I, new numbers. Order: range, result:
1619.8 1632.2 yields 2.63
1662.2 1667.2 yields 2.2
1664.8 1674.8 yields 2.22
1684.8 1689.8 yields 1.79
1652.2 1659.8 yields 2.32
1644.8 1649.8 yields 2.26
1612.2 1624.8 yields 2.69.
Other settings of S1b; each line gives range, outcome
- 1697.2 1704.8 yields 1.094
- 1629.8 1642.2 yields 2.396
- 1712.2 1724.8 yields 1.755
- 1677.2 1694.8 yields 1.301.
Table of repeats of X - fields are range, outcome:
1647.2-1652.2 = 2.21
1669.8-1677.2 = 2.21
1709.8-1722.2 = 1.9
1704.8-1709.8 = 1.39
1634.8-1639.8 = 2.53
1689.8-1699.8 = 1.27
